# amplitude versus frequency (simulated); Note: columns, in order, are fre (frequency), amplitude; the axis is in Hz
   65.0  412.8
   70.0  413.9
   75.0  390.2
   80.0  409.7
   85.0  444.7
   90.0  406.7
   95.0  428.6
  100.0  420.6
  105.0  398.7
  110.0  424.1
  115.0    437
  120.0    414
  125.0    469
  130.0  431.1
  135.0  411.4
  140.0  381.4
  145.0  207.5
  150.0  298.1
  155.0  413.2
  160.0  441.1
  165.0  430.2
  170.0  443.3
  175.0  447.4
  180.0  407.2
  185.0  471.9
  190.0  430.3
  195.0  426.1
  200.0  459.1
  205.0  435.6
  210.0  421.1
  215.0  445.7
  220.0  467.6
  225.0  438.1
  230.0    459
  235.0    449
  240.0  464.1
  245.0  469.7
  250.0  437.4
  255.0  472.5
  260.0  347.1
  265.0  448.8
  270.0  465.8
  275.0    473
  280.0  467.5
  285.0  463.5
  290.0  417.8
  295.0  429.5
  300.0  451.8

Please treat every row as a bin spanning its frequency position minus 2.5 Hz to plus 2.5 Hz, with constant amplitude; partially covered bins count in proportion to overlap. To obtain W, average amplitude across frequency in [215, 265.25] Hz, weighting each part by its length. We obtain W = 445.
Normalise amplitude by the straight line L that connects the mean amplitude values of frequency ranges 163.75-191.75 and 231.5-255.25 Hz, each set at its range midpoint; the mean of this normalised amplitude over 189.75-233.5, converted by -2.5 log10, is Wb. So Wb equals 0.01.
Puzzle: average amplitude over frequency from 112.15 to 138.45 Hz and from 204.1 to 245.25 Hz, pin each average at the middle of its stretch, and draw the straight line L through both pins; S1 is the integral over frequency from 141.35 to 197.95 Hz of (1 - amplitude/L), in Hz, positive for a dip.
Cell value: 4.9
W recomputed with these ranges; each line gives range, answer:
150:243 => 438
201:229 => 443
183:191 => 454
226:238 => 452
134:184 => 390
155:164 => 432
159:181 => 435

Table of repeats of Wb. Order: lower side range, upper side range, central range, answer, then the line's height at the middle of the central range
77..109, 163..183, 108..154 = 0.10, 425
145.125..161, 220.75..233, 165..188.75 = -0.15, 384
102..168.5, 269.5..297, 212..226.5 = -0.05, 429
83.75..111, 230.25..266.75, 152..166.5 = 0.01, 429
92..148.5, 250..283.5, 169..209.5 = -0.04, 422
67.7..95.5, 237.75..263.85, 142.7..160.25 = 0.28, 425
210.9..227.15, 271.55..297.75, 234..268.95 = 0.02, 449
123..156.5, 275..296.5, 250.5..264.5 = 0.04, 433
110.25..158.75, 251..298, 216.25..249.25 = -0.07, 426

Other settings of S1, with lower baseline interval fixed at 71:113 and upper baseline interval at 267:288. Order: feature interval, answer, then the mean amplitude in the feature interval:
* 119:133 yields -0.49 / 440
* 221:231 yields 0.05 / 450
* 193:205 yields 0.08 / 442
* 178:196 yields 0.25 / 435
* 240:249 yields -0.12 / 463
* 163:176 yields -0.10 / 440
